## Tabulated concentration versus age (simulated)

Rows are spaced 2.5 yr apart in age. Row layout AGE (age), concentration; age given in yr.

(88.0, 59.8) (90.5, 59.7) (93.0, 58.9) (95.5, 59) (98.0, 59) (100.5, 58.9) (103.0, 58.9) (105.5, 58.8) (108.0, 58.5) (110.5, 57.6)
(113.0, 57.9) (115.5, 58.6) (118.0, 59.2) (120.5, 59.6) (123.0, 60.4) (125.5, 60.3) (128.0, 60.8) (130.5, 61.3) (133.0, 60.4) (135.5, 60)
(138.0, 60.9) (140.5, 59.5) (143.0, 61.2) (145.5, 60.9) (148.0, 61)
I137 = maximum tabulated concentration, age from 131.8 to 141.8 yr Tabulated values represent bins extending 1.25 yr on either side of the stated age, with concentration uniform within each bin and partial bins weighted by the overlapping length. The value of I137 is 60.9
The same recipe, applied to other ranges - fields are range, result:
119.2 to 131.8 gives 61.3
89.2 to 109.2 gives 59.7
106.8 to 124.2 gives 60.4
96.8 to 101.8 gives 59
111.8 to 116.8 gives 58.6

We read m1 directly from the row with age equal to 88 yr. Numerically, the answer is 59.8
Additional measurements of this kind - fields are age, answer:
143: 61.2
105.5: 58.8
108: 58.5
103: 58.9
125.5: 60.3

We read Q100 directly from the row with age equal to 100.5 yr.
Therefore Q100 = 58.9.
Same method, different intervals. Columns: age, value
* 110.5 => 57.6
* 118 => 59.2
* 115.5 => 58.6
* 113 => 57.9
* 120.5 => 59.6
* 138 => 60.9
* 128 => 60.8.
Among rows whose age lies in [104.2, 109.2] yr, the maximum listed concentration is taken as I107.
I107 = 58.8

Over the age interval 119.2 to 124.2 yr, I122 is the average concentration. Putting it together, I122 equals 60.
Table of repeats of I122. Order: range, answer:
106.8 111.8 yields 58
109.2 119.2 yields 58.3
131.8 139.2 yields 60.4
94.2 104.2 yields 59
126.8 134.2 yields 60.8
